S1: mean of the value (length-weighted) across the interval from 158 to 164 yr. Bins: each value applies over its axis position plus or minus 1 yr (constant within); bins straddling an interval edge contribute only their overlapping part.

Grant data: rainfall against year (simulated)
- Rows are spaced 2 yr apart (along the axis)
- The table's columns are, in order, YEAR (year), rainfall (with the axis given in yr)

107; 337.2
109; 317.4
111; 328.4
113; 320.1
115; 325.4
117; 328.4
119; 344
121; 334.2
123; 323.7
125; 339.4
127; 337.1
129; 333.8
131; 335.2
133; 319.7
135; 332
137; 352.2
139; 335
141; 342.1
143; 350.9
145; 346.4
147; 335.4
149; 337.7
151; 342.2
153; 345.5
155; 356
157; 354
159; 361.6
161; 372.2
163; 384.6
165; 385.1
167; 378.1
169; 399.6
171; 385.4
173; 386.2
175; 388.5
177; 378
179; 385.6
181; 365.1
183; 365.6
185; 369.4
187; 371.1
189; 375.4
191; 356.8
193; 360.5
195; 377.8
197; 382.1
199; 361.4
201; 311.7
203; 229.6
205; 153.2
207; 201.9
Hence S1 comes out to 373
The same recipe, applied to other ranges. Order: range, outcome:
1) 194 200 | 374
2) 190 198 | 369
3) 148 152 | 340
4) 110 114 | 324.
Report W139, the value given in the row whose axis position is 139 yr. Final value 335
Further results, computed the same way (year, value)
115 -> 325.4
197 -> 382.1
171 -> 385.4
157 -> 354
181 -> 365.1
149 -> 337.7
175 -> 388.5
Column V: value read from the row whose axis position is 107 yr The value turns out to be 337.2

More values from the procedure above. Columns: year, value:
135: 332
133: 319.7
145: 346.4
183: 365.6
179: 385.6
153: 345.5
